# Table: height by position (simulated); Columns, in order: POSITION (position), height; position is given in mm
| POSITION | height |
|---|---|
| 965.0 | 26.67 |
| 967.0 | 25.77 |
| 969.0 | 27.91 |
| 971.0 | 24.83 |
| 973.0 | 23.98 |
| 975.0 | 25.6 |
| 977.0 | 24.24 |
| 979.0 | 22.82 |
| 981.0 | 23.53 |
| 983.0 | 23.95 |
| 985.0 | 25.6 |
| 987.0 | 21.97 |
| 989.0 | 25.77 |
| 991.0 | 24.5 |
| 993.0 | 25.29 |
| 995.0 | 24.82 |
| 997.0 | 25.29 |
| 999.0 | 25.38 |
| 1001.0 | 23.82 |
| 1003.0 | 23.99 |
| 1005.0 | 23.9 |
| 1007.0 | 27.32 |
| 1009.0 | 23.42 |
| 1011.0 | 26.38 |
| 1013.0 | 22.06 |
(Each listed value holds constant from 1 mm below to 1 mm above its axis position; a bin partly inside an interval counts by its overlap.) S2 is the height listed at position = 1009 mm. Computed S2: 23.42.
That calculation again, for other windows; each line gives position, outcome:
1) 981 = 23.53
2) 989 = 25.77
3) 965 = 26.67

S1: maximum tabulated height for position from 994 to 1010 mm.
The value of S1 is 27.32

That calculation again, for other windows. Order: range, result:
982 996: 25.77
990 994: 25.29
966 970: 27.91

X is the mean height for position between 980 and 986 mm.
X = 24.4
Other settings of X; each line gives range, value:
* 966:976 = 25.6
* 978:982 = 23.2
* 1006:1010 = 25.4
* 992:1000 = 25.2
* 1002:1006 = 23.9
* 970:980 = 24.3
